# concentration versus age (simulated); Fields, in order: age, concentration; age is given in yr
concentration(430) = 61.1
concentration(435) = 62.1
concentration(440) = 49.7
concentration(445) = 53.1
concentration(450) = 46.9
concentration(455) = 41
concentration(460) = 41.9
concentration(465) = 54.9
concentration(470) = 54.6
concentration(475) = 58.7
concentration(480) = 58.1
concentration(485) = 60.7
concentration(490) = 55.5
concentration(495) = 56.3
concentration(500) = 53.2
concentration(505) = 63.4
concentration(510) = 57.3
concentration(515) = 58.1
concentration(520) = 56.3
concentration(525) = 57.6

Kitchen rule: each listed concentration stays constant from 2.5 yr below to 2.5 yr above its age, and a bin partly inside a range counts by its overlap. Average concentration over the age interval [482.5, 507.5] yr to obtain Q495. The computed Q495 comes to 57.8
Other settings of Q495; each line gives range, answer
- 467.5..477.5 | 56.6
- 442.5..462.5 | 45.7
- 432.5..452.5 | 53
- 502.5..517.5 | 59.6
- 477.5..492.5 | 58.1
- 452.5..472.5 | 48.1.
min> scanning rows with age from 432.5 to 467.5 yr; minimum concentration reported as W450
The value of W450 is 41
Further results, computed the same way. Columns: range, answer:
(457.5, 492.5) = 41.9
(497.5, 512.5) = 53.2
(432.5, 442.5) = 49.7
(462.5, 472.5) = 54.6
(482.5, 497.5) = 55.5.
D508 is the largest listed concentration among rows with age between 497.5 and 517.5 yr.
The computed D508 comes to 63.4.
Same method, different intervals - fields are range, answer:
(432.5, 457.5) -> 62.1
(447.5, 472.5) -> 54.9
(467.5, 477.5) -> 58.7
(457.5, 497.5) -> 60.7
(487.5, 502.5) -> 56.3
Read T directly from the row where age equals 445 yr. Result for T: 53.1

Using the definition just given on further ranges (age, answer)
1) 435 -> 62.1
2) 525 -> 57.6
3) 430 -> 61.1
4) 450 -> 46.9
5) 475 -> 58.7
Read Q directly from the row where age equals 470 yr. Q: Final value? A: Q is 54.6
